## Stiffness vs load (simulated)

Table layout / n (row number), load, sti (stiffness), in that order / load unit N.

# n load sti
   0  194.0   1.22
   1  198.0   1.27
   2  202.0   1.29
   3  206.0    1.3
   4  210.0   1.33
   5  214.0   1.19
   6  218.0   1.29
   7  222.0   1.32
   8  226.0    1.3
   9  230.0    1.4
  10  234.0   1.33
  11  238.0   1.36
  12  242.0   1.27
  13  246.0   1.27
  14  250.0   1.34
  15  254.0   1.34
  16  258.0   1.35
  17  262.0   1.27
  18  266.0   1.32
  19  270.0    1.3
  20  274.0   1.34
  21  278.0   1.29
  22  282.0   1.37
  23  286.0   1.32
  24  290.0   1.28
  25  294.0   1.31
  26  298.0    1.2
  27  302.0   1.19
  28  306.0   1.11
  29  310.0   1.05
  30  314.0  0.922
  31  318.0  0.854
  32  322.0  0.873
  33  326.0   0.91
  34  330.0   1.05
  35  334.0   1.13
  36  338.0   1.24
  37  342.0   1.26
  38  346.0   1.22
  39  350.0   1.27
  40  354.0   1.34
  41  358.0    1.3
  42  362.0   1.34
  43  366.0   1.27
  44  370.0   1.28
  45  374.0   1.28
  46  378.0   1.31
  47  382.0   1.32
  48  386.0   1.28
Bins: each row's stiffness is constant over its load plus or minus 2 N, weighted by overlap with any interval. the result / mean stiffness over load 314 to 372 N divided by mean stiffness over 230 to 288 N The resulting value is 0.88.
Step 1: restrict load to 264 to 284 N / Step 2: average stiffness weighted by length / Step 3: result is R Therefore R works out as 1.32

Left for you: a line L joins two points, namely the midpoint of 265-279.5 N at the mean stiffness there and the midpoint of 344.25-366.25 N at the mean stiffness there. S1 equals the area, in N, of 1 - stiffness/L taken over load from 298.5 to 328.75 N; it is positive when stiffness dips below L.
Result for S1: 7.1 N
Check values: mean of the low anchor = 1.31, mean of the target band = 0.999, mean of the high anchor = 1.29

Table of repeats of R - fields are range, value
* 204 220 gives 1.28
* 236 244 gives 1.31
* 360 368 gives 1.31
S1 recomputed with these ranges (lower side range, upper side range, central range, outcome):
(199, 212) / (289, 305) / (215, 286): -2.79 N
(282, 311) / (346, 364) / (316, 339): 4.86 N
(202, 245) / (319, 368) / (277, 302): -1.03 N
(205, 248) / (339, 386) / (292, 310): 1.54 N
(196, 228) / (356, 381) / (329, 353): 1.64 N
